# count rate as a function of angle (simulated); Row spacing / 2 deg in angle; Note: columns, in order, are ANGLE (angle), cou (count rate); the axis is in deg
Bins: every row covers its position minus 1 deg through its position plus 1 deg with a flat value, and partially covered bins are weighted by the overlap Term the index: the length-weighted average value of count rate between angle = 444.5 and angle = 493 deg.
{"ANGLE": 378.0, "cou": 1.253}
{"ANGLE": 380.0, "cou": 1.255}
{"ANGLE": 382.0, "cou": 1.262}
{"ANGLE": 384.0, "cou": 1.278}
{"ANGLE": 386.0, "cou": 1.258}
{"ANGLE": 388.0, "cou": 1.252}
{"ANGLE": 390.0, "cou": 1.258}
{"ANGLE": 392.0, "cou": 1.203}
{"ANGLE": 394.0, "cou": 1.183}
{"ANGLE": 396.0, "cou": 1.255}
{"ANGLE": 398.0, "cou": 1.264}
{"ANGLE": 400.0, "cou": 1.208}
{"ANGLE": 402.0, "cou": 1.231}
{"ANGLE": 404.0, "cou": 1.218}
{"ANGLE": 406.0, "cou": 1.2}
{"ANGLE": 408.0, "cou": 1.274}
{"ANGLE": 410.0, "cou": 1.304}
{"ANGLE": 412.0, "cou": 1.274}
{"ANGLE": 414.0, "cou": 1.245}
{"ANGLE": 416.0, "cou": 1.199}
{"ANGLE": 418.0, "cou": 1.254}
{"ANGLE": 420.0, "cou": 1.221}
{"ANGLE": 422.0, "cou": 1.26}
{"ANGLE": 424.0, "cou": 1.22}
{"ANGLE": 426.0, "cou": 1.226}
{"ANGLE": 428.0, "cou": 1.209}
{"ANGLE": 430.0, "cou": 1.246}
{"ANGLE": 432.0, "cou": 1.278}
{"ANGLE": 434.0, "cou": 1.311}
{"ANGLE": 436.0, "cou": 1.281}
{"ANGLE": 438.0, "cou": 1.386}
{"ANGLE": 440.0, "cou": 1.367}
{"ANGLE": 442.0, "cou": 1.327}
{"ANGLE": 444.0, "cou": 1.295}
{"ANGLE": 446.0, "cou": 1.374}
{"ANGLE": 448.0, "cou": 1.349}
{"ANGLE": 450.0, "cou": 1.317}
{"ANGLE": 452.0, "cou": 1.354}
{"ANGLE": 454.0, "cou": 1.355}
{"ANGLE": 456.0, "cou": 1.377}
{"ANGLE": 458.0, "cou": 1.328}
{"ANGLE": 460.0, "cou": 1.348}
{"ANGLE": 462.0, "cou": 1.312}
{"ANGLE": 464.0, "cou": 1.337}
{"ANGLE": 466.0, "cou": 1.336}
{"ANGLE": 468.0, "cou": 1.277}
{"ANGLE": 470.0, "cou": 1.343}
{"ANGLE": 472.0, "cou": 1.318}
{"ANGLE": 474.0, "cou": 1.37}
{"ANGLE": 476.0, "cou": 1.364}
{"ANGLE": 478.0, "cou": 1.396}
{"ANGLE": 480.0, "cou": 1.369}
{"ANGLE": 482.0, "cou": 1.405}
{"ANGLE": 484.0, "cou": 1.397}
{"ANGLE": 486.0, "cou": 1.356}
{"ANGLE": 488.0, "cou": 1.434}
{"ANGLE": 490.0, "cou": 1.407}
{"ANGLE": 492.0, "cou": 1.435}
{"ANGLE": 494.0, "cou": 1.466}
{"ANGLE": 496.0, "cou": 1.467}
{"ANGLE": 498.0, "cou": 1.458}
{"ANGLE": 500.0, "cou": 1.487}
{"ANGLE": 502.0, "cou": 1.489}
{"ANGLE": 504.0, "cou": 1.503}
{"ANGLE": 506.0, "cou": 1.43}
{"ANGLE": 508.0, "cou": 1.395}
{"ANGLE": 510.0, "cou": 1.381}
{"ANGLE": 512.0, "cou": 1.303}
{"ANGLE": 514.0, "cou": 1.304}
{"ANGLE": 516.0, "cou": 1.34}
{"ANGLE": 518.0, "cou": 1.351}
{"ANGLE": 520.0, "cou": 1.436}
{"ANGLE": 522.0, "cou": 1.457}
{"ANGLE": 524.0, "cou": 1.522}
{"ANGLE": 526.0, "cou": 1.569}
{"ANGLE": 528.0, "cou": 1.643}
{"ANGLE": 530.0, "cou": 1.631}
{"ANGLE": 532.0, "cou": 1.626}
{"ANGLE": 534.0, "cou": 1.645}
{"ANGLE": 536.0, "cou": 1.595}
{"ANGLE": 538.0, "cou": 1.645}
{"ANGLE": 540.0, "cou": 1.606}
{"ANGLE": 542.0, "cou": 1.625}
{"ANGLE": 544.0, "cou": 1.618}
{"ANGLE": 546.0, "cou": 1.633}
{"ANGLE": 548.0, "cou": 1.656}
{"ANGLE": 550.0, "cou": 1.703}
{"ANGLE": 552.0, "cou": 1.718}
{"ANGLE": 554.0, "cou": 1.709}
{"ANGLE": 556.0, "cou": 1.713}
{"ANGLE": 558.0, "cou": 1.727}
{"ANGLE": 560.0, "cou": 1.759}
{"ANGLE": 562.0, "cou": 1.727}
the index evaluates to 1.36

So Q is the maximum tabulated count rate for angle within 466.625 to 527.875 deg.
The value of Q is 1.569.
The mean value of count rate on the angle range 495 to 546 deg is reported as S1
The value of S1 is 1.5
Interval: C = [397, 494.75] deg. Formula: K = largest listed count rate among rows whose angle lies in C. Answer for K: 1.466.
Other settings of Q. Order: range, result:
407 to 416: 1.304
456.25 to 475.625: 1.37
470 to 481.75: 1.396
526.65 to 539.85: 1.645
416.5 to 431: 1.26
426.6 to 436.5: 1.311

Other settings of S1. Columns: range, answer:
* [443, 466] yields 1.34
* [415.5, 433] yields 1.24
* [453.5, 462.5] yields 1.35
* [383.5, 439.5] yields 1.25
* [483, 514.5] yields 1.42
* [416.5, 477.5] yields 1.31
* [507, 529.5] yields 1.43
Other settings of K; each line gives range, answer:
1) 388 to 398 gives 1.264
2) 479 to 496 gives 1.467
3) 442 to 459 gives 1.377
